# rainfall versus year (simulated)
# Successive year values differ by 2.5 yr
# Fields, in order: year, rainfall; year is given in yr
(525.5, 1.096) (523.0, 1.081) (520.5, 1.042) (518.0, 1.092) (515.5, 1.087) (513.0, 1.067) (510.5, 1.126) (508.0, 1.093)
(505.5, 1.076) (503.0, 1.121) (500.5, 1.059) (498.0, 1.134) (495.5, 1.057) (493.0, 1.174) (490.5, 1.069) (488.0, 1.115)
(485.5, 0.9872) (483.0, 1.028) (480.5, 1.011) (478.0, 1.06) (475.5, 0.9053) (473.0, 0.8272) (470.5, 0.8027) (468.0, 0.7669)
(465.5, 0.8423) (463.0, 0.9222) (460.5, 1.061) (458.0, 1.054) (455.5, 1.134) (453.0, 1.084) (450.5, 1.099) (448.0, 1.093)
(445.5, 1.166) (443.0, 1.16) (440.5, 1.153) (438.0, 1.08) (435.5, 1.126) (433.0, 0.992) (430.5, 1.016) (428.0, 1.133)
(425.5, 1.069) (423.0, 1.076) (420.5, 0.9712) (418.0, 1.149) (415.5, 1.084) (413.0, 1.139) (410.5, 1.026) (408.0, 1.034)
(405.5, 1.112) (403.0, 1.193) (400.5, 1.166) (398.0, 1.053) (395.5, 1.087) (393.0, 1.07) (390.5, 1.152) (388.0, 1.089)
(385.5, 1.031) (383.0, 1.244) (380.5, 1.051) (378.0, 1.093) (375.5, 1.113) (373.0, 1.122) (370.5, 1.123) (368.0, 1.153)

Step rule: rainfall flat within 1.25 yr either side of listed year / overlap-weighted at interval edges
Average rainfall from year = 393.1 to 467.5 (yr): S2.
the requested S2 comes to 1.08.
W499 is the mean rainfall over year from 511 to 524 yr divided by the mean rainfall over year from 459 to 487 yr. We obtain 1.2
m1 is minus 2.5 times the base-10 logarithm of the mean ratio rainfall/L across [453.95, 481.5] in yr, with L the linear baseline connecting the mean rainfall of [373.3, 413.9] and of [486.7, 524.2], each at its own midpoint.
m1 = 0.16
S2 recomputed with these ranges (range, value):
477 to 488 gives 1.03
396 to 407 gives 1.13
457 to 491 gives 0.958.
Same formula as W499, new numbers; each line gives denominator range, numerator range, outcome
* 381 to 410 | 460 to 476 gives 0.78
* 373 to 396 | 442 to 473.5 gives 0.91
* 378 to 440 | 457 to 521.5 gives 0.94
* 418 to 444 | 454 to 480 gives 0.87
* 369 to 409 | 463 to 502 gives 0.89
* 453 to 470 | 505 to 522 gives 1.12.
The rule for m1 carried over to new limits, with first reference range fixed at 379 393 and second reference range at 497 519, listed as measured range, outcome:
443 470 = 0.08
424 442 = 0.02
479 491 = 0.06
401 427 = 0.02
